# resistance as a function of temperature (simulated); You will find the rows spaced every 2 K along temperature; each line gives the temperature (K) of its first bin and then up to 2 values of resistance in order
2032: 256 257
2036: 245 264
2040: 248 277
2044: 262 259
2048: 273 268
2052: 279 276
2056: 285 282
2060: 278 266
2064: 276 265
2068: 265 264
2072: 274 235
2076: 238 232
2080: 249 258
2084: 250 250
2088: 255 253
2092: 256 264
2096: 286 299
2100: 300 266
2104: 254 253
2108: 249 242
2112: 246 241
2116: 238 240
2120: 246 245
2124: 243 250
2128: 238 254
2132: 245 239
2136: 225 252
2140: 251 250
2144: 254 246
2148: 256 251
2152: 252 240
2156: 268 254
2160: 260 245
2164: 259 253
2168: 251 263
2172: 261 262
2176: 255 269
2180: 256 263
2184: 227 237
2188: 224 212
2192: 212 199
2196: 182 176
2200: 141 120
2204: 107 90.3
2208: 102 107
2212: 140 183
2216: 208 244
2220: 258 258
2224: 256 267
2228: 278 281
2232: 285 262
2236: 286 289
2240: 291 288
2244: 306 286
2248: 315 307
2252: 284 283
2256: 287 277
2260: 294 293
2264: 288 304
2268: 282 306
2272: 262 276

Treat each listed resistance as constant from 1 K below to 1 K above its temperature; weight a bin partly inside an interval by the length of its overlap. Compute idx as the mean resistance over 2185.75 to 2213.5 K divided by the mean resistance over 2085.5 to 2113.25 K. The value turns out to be 0.61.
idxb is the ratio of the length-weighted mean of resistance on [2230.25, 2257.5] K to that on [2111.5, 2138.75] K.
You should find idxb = 1.2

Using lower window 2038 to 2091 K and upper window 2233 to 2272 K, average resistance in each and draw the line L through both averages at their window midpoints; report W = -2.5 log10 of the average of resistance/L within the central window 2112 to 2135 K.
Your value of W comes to 0.116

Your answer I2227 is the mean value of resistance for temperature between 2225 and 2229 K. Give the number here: 272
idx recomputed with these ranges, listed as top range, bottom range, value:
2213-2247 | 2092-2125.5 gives 1.04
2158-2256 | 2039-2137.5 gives 0.91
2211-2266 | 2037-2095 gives 1.03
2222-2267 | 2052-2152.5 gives 1.12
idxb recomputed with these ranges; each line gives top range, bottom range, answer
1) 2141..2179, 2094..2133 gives 1.00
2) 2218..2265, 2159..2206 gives 1.28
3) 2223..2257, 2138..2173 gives 1.12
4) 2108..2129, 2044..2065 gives 0.89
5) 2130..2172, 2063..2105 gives 0.96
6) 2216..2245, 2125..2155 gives 1.10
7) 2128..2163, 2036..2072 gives 0.93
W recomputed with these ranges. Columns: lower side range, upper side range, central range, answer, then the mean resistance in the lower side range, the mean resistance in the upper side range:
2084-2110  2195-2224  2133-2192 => -0.20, 264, 169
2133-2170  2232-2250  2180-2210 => 0.45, 251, 291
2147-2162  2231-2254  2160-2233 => 0.23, 254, 290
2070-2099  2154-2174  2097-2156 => 0.03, 257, 256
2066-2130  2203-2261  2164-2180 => -0.04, 254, 245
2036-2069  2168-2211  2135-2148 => -0.11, 269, 200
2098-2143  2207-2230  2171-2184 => -0.14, 250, 212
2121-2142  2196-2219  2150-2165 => -0.20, 244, 149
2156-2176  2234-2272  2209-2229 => 0.26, 257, 291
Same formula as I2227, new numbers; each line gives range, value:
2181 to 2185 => 245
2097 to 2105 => 280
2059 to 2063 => 272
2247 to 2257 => 295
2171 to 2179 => 262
